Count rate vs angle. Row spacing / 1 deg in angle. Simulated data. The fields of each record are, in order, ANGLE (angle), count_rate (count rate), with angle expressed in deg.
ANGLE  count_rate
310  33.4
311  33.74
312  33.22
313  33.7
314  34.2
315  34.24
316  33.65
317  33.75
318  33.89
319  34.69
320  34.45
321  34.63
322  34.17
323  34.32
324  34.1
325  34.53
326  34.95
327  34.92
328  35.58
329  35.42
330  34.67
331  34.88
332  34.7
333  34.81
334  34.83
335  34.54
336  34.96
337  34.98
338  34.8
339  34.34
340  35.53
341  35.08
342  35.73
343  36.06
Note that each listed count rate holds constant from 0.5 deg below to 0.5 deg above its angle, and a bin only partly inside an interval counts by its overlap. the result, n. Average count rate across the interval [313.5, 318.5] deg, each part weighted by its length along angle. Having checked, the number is 33.9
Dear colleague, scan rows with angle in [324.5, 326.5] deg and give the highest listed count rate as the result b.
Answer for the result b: 34.95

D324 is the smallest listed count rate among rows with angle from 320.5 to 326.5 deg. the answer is 34.1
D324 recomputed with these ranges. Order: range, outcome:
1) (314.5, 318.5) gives 33.65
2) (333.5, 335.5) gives 34.54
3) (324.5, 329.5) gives 34.53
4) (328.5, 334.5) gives 34.67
